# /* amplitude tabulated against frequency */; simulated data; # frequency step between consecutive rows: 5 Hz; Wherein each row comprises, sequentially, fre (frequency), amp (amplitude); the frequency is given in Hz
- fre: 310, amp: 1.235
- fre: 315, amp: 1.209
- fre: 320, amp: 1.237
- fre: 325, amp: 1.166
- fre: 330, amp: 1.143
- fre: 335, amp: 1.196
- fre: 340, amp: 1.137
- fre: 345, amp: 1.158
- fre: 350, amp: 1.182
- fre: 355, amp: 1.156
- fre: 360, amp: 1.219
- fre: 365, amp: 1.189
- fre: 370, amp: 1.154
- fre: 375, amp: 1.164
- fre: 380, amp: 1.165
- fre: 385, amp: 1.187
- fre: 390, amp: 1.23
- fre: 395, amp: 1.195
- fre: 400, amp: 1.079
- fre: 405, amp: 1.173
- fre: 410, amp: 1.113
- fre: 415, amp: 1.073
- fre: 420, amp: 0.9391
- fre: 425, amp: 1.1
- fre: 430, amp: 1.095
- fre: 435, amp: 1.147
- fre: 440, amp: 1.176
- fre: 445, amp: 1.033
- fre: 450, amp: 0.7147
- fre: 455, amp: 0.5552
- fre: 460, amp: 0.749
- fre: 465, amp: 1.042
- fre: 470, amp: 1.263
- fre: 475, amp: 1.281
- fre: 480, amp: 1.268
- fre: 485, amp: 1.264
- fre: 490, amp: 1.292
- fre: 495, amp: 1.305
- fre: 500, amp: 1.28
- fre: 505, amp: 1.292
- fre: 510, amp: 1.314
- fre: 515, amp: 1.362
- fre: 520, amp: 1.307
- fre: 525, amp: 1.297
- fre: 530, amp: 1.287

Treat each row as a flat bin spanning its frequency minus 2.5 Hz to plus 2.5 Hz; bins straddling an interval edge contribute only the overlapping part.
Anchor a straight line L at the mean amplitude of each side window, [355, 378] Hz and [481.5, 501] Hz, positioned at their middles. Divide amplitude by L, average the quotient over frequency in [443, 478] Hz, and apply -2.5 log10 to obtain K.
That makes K 0.30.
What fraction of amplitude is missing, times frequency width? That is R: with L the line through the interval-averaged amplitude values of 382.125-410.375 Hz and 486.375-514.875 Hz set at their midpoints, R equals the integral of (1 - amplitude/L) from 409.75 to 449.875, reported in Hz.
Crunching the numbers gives 4.9 Hz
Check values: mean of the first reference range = 1.17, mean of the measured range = 1.06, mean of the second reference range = 1.3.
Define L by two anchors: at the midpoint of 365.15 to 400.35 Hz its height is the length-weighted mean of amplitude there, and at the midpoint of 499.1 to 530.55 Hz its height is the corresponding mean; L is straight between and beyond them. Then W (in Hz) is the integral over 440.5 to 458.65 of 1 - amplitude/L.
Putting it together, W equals 6.3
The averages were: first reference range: 1.17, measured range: 0.811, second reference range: 1.31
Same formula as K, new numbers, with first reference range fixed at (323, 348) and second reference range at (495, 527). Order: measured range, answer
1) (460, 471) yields 0.21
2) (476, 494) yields 0.01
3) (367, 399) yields 0.02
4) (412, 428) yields 0.18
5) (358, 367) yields -0.02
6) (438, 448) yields 0.16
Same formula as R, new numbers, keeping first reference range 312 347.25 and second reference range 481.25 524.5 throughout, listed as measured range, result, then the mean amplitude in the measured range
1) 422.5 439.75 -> 1.77 Hz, 1.12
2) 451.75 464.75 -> 5.60 Hz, 0.723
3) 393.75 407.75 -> 0.96 Hz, 1.14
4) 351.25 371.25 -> 0.33 Hz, 1.18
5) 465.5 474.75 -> 0.42 Hz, 1.22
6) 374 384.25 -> 0.38 Hz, 1.17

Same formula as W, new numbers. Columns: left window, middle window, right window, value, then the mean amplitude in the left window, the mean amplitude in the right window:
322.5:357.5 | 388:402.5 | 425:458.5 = -1.6 Hz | 1.16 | 0.958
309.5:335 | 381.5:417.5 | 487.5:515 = 2.6 Hz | 1.19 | 1.3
